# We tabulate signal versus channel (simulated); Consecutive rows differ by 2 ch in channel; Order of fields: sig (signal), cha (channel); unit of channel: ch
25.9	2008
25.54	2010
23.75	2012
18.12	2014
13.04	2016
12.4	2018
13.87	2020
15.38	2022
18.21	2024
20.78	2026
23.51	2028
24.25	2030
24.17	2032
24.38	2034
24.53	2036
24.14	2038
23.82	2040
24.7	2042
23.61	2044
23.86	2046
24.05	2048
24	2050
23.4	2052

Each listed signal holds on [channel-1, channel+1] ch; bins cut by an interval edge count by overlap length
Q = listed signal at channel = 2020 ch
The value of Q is 13.87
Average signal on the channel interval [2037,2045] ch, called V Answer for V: 24.1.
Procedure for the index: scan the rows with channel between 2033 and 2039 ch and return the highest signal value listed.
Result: 24.53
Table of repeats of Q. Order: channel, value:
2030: 24.25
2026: 20.78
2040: 23.82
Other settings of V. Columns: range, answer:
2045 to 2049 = 24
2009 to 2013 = 24.6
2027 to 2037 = 24.2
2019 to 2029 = 18.4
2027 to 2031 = 23.9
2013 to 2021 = 14.4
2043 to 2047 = 23.7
